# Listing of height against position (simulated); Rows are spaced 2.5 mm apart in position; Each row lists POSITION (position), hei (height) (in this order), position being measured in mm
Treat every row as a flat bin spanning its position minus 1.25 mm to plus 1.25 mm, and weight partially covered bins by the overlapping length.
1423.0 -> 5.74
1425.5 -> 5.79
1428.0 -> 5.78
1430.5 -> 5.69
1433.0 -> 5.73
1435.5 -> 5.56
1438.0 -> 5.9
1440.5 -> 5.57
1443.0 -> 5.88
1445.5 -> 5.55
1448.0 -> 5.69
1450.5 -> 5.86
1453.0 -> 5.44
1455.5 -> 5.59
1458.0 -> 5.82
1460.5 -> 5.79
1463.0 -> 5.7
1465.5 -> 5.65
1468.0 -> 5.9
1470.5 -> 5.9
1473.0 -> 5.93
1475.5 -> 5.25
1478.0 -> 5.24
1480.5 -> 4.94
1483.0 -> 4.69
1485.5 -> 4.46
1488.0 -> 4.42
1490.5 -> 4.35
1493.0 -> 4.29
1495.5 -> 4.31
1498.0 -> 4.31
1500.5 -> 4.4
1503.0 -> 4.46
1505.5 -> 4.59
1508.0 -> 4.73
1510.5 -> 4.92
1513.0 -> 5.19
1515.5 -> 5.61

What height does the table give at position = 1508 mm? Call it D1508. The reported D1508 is 4.73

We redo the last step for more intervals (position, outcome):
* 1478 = 5.24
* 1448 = 5.69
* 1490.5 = 4.35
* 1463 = 5.7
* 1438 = 5.9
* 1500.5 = 4.4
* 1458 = 5.82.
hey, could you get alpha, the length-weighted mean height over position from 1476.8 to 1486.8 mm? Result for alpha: 4.83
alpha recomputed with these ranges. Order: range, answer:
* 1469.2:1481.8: 5.45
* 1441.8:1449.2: 5.71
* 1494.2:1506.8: 4.41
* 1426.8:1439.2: 5.73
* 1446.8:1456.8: 5.65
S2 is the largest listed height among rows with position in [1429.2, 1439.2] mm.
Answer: 5.9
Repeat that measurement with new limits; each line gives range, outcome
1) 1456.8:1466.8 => 5.82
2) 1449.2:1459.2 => 5.86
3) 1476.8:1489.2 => 5.24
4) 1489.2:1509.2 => 4.73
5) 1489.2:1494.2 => 4.35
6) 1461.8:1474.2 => 5.93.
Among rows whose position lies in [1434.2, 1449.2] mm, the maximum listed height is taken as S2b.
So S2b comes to 5.9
